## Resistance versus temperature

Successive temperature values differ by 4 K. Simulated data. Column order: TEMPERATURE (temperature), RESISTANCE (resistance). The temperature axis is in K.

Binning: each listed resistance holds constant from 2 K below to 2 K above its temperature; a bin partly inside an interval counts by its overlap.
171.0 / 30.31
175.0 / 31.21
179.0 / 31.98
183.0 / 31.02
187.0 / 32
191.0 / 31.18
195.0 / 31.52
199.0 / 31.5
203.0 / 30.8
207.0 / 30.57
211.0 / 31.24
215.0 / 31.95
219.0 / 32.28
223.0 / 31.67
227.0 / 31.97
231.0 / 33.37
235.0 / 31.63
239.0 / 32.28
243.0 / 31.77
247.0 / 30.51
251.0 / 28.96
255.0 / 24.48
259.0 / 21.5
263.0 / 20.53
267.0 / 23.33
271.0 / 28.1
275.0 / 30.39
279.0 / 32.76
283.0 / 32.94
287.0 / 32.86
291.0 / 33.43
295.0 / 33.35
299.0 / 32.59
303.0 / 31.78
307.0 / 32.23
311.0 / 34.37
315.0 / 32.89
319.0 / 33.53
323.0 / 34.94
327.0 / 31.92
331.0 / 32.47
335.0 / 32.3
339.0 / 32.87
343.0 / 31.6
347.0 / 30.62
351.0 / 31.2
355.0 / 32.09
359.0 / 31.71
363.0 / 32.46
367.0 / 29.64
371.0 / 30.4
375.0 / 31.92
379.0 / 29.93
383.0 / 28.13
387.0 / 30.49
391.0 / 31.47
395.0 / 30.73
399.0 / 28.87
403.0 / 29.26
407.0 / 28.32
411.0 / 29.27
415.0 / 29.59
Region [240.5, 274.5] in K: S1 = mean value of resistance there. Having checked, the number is 26.4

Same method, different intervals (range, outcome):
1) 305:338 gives 33.1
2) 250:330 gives 30.4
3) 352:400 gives 30.7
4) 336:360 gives 31.7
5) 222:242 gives 32.2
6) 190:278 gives 29.6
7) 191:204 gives 31.3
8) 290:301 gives 33.1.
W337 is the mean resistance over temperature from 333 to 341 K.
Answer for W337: 32.6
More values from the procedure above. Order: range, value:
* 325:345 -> 32.2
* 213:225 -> 32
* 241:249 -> 31.1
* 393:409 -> 29.3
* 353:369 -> 31.5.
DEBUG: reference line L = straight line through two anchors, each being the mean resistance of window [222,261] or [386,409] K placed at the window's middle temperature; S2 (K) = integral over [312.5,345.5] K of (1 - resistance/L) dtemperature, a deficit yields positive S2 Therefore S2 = -3.3 K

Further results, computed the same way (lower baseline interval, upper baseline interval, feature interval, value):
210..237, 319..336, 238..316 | 6.2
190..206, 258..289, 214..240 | -1.9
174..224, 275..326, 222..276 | 6.2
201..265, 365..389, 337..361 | -1.3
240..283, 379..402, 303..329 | -4.2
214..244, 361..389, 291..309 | -0.7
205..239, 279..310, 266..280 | 1.6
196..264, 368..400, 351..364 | -0.7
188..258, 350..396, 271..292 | -0.8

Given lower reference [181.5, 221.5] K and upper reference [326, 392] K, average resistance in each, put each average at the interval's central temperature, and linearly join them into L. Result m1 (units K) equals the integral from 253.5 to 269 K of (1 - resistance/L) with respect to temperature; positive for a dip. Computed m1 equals 4.4 K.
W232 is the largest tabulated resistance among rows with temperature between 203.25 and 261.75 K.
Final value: 33.37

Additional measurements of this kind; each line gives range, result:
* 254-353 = 34.94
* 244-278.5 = 30.51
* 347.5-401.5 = 32.46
